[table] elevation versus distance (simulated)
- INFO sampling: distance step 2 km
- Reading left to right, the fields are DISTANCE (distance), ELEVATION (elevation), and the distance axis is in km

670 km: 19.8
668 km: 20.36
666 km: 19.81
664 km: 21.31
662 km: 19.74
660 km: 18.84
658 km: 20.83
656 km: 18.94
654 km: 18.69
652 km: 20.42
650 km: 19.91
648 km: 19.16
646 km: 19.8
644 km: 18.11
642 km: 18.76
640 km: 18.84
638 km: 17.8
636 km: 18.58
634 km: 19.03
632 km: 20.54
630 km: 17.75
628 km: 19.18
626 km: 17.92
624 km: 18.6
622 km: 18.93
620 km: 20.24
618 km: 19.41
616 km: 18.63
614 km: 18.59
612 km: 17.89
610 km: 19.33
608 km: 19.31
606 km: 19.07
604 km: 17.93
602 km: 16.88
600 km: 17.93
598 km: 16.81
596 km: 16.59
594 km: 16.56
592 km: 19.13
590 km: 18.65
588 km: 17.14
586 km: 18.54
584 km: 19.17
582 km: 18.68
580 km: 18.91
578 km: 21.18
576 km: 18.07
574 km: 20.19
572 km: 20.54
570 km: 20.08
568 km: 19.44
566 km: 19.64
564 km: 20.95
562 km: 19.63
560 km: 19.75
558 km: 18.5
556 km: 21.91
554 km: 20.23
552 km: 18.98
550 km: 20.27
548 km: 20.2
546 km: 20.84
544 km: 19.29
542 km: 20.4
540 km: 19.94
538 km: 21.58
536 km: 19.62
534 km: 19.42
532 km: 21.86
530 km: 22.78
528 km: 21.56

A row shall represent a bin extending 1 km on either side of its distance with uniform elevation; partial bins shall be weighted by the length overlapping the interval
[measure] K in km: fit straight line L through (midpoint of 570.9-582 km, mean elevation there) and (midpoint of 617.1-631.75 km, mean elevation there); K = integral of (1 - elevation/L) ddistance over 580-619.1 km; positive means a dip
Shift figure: 2.2 km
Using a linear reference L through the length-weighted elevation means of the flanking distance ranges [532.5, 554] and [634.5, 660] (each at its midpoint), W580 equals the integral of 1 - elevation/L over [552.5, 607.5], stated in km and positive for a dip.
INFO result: 2.22 km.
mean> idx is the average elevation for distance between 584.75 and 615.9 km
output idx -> 18.1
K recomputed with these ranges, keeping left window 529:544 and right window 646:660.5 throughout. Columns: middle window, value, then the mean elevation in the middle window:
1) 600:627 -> 1.8 km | 18.6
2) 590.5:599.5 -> 1.2 km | 17.4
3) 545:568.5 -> 0.5 km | 20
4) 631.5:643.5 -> 0.6 km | 18.8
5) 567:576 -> 0.2 km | 19.8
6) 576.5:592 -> 1.0 km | 18.9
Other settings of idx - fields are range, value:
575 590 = 18.8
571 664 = 18.8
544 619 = 19.1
